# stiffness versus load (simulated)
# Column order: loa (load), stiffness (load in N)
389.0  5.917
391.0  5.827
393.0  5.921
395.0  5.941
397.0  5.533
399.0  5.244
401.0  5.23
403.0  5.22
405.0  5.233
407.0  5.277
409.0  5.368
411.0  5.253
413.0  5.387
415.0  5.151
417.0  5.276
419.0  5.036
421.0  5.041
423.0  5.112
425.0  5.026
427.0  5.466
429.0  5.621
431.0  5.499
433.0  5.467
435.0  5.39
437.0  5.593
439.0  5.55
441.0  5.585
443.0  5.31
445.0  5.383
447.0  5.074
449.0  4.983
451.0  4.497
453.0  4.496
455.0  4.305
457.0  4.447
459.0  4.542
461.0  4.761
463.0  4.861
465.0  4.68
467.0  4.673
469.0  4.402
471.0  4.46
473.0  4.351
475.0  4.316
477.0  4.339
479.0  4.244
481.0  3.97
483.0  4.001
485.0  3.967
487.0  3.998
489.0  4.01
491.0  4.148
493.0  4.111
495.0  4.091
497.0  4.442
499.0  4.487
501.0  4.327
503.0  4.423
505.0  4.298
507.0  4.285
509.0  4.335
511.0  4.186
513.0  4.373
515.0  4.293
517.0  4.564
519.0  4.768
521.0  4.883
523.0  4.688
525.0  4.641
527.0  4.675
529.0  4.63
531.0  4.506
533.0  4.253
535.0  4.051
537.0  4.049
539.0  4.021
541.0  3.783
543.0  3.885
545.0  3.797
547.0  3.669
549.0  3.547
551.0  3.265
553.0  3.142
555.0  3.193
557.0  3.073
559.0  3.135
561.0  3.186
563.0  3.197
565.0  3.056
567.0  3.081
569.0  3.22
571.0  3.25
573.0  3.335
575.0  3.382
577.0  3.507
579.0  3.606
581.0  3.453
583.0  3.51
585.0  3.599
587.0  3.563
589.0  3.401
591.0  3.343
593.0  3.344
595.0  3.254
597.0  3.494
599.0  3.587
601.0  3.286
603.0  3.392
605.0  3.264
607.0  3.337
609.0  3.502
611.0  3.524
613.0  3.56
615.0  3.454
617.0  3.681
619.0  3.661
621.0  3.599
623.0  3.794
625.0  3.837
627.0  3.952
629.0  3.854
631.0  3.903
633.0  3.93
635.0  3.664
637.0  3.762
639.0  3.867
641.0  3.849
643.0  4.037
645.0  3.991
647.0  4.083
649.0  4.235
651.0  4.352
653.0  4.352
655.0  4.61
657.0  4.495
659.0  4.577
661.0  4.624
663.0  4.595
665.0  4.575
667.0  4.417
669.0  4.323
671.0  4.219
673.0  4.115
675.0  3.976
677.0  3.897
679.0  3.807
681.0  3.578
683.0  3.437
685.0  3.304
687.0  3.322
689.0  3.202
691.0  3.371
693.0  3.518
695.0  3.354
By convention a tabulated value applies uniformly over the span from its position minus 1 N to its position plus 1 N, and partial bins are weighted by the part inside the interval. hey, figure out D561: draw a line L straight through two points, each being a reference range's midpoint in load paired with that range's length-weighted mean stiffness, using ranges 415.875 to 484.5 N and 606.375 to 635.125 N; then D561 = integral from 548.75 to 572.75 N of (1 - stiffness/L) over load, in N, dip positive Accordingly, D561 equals 5.4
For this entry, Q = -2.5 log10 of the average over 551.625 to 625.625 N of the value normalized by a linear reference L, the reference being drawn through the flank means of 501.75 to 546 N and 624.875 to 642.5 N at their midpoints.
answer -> 0.19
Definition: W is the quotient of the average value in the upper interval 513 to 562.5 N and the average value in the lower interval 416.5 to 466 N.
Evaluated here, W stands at 0.8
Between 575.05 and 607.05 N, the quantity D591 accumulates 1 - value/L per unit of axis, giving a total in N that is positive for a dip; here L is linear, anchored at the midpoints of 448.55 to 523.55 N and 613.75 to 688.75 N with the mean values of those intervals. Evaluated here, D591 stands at 5.4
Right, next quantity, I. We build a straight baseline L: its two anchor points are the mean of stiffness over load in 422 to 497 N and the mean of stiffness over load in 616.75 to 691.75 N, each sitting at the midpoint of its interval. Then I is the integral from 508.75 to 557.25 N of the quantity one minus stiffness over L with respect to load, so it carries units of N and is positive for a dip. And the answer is 3.7 N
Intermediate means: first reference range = 4.72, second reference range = 3.97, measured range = 4.1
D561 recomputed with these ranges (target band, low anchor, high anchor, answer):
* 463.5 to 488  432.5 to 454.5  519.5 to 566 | 2.4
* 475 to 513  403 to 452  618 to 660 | 5.2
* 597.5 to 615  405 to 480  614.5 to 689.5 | 3.2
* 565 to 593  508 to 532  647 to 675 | 6.8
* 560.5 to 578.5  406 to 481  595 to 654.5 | 3.8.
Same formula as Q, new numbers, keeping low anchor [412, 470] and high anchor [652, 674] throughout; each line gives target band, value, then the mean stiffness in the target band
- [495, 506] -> 0.123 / 4.37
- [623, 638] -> 0.181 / 3.84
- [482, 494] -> 0.216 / 4.04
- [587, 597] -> 0.346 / 3.37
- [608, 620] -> 0.272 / 3.56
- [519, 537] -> 0.068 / 4.53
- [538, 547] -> 0.234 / 3.85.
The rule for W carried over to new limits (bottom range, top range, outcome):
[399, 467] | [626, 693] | 0.78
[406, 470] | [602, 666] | 0.77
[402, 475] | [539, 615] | 0.68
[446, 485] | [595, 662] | 0.86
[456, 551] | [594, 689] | 0.90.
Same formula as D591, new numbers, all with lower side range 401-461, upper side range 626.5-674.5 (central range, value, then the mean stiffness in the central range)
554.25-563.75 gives 2.97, 3.15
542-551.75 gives 2.10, 3.64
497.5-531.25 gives 2.06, 4.49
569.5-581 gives 2.81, 3.41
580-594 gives 3.15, 3.46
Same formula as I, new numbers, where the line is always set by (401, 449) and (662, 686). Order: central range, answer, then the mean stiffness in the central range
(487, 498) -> 1.8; 4.15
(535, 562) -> 6.6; 3.54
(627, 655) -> 1.2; 4.01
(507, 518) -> 1.2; 4.34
